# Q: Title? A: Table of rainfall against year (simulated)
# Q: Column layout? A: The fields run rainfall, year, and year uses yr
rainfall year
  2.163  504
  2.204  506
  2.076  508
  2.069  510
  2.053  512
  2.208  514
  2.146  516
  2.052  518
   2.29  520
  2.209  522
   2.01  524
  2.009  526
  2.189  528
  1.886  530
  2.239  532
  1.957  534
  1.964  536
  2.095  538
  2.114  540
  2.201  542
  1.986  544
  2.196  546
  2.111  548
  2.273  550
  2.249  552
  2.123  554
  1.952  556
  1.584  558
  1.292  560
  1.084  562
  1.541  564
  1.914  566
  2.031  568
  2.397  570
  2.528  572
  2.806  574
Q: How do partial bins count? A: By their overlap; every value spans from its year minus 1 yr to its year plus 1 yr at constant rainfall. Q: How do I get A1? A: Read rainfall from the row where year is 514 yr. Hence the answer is 2.208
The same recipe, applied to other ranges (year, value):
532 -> 2.239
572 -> 2.528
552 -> 2.249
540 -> 2.114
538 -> 2.095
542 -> 2.201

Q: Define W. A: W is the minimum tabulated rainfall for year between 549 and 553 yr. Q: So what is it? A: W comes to 2.249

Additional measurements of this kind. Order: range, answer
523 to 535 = 1.886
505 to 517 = 2.053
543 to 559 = 1.584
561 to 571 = 1.084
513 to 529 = 2.009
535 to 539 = 1.964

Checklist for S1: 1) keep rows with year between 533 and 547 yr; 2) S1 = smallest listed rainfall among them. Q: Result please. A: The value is 1.957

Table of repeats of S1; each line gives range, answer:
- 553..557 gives 1.952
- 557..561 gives 1.292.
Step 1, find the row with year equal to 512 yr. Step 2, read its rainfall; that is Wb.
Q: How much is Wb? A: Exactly 2.053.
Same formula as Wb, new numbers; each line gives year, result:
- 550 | 2.273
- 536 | 1.964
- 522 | 2.209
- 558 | 1.584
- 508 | 2.076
